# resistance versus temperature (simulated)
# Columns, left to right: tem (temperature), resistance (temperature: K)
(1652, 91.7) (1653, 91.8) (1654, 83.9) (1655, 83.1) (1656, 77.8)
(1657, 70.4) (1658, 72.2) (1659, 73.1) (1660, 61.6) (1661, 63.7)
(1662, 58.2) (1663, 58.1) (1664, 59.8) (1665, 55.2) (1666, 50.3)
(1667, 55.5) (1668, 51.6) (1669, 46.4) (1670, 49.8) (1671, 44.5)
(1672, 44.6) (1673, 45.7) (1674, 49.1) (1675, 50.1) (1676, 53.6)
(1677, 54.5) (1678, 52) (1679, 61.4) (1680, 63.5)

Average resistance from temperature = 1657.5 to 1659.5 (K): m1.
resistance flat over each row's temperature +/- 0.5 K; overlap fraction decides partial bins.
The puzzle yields 72.7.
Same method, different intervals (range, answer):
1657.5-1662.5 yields 65.8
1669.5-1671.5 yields 47.1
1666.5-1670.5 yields 50.8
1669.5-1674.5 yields 46.7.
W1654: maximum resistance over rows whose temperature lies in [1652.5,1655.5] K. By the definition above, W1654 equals 91.8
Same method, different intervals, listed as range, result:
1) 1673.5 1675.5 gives 50.1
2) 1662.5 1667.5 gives 59.8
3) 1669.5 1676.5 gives 53.6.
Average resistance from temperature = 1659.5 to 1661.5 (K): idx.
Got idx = 62.7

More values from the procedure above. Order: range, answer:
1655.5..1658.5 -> 73.5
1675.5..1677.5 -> 54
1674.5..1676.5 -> 51.9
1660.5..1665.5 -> 59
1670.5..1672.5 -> 44.5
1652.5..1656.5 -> 84.2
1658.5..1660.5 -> 67.3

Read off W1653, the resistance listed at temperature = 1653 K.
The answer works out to 91.8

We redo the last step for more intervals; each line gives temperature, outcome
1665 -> 55.2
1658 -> 72.2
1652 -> 91.7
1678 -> 52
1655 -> 83.1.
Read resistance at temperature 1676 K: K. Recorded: 53.6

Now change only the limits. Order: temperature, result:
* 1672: 44.6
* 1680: 63.5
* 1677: 54.5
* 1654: 83.9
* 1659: 73.1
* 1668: 51.6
